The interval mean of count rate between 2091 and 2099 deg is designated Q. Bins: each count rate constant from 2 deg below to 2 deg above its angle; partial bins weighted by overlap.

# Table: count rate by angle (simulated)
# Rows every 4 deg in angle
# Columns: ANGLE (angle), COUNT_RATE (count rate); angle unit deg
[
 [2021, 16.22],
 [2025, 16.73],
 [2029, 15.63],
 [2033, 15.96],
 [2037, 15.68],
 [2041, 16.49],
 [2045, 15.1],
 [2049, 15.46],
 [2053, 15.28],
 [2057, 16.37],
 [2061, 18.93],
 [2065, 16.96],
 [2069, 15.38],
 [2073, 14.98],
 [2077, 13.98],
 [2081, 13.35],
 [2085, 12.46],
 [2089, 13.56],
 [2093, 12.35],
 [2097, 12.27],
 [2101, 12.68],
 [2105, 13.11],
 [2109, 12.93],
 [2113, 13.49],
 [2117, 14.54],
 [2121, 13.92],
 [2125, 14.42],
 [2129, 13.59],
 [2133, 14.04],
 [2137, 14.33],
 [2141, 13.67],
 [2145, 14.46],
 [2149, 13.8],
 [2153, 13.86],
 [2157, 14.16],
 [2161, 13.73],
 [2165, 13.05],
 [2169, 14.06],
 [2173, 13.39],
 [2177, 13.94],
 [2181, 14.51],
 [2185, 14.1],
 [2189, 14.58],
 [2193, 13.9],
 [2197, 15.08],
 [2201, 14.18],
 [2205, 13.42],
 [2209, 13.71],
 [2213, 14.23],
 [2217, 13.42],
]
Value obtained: 12.3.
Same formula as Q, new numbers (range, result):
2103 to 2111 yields 13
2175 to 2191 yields 14.3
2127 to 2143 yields 13.9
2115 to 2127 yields 14.3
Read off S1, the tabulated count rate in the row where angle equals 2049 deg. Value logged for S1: 15.46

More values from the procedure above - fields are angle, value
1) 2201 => 14.18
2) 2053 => 15.28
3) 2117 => 14.54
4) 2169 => 14.06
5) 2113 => 13.49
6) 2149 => 13.8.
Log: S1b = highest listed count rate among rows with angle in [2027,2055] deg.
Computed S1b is 16.49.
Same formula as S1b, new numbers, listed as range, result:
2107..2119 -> 14.54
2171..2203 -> 15.08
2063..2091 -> 16.96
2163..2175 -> 14.06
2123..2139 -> 14.42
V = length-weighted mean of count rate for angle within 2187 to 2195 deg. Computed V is 14.2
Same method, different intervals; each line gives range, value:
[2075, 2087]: 13.3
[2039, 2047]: 15.8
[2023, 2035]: 16.1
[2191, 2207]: 14.1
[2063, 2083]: 14.9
